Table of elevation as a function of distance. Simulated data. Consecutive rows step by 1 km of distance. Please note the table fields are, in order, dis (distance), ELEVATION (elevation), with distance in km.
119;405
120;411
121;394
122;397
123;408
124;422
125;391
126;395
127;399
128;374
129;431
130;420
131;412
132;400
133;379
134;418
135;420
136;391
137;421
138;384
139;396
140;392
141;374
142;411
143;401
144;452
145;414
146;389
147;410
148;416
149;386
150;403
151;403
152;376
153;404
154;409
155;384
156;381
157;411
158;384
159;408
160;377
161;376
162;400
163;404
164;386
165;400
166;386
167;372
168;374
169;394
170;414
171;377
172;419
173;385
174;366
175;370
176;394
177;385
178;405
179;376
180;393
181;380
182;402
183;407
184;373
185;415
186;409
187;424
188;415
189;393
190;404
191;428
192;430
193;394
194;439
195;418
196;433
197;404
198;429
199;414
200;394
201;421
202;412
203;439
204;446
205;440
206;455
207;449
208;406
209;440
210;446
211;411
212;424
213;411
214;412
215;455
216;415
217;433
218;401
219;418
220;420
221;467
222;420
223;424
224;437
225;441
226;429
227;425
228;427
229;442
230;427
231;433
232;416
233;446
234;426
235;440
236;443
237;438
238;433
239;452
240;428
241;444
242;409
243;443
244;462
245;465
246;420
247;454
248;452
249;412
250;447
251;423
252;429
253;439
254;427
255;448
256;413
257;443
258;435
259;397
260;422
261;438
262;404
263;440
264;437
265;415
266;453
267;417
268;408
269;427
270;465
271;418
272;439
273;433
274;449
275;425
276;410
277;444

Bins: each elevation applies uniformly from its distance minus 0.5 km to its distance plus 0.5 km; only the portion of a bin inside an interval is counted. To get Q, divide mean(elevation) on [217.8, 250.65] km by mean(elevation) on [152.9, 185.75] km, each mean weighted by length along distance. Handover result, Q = 1.11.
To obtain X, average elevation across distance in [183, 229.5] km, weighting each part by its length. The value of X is 423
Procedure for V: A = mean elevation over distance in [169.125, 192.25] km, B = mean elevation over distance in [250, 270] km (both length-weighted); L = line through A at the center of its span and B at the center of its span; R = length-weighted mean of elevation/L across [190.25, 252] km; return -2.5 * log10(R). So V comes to -0.04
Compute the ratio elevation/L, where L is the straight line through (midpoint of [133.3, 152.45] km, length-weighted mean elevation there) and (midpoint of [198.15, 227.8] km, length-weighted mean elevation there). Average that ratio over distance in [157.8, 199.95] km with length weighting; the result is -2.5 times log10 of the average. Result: 0.04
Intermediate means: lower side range 403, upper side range 428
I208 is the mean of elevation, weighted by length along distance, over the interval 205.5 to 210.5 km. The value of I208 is 439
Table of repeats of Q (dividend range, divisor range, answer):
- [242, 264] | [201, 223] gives 1.01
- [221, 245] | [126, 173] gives 1.09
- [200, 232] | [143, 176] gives 1.09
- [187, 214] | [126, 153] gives 1.05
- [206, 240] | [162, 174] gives 1.10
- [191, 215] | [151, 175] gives 1.09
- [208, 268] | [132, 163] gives 1.08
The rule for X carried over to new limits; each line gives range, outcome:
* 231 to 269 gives 433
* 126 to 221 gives 406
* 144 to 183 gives 393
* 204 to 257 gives 433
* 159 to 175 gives 389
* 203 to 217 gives 432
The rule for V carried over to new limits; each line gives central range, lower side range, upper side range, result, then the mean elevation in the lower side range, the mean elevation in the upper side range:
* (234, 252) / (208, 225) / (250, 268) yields -0.03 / 427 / 428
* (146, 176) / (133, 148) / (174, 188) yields 0.02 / 405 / 395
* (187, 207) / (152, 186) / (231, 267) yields -0.04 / 391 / 434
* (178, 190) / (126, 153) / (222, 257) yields 0.05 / 403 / 435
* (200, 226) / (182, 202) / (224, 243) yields -0.01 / 413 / 434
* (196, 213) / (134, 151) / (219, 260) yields -0.01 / 404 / 434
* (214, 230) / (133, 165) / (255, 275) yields -0.03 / 399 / 429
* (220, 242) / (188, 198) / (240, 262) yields -0.02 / 416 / 434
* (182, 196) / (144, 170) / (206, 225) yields 0.00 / 395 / 428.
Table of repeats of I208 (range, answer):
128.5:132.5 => 416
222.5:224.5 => 430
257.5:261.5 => 423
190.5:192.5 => 429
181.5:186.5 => 401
